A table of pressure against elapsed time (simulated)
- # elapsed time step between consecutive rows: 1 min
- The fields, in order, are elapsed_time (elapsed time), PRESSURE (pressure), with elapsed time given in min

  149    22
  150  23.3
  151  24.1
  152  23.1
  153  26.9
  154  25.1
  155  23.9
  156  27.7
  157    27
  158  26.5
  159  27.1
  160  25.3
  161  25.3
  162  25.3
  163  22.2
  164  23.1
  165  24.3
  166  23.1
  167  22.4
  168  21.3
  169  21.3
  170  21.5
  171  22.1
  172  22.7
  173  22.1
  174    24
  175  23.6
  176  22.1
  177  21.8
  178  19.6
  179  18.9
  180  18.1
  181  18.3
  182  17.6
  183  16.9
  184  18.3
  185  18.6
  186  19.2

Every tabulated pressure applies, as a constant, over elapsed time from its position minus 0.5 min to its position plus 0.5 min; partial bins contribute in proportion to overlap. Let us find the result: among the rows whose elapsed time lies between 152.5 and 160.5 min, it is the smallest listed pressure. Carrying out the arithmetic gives 23.9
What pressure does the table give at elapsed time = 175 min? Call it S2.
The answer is 23.6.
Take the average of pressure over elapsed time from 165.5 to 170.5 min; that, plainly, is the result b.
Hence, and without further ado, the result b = 21.9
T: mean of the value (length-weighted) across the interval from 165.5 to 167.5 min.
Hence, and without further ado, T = 22.8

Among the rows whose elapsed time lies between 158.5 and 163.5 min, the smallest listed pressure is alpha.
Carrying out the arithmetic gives 22.2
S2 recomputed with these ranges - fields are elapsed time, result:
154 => 25.1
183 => 16.9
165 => 24.3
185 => 18.6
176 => 22.1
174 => 24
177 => 21.8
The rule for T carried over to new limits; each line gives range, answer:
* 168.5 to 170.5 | 21.4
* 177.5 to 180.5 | 18.9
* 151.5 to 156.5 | 25.3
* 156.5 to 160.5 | 26.5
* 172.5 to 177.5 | 22.7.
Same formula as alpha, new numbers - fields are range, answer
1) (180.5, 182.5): 17.6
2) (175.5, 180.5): 18.1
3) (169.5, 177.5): 21.5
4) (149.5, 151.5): 23.3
